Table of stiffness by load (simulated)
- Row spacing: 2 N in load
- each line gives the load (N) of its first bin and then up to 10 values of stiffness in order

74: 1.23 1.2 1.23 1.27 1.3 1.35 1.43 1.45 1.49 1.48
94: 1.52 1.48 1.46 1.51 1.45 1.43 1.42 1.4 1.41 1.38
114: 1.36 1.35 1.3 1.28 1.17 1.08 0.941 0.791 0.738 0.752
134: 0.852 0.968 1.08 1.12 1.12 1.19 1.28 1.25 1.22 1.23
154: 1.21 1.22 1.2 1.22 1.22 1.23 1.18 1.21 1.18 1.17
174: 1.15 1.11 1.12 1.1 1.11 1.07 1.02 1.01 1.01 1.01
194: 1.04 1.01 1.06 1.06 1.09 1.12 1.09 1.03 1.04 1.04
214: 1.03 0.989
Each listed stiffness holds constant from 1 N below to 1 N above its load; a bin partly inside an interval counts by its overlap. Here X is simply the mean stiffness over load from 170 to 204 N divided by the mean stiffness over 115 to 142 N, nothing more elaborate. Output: 1.0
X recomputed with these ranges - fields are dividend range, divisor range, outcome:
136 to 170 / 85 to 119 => 0.83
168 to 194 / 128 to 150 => 1.06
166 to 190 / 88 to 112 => 0.76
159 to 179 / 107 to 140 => 1.06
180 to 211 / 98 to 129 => 0.82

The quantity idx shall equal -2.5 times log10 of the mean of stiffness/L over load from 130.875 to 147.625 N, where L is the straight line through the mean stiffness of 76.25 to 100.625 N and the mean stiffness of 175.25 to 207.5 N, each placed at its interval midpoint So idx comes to 0.17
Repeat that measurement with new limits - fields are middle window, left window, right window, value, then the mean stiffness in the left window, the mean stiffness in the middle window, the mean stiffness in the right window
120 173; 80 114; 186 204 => 0.10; 1.43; 1.11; 1.04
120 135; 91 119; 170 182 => 0.39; 1.43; 0.929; 1.13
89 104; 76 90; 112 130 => -0.17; 1.34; 1.48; 1.15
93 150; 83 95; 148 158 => 0.10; 1.45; 1.22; 1.22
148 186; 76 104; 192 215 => 0.00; 1.41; 1.17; 1.05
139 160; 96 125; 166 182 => 0.02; 1.36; 1.2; 1.15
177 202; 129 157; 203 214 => 0.02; 1.09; 1.05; 1.06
